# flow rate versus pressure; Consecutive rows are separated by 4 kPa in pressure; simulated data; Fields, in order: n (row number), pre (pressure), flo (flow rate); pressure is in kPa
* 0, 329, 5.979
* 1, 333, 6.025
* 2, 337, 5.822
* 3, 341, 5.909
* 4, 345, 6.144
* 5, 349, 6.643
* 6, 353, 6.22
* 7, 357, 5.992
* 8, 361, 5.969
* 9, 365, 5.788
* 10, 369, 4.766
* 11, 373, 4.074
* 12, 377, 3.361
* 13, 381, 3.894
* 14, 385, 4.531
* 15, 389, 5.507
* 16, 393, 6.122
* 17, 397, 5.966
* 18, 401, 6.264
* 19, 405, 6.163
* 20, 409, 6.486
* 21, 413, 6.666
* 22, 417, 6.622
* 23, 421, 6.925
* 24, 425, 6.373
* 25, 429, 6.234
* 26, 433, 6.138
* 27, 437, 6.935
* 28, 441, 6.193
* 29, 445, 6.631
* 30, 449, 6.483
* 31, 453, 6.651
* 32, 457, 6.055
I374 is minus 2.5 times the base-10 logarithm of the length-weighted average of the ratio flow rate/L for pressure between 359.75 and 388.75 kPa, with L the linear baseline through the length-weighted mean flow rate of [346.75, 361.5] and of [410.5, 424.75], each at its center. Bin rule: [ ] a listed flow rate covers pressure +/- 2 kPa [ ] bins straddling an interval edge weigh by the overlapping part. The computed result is 0.34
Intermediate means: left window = 6.23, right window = 6.68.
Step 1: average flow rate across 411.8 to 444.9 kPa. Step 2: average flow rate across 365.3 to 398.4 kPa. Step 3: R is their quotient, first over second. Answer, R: 1.35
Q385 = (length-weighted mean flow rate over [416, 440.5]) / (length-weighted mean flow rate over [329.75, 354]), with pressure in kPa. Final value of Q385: 1.07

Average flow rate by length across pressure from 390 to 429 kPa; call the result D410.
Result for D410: 6.37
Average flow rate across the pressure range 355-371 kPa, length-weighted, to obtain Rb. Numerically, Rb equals 5.63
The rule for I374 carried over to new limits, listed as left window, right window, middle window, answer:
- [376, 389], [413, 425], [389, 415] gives -0.132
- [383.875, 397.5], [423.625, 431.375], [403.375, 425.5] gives -0.091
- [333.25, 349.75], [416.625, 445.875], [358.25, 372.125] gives 0.144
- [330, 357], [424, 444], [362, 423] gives 0.132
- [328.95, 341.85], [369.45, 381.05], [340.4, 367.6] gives -0.221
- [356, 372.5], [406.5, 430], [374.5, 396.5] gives 0.238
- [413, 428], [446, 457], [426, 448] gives 0.020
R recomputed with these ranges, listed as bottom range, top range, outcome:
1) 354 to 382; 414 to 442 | 1.32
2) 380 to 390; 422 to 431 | 1.38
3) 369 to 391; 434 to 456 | 1.51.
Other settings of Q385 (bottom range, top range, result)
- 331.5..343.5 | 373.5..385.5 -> 0.65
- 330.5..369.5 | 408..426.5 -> 1.11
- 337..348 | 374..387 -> 0.65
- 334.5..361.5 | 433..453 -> 1.07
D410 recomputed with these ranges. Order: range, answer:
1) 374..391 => 4.31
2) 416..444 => 6.49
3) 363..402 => 5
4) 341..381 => 5.39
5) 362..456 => 5.86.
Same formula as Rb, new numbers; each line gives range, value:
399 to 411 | 6.3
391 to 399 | 6.04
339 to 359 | 6.18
